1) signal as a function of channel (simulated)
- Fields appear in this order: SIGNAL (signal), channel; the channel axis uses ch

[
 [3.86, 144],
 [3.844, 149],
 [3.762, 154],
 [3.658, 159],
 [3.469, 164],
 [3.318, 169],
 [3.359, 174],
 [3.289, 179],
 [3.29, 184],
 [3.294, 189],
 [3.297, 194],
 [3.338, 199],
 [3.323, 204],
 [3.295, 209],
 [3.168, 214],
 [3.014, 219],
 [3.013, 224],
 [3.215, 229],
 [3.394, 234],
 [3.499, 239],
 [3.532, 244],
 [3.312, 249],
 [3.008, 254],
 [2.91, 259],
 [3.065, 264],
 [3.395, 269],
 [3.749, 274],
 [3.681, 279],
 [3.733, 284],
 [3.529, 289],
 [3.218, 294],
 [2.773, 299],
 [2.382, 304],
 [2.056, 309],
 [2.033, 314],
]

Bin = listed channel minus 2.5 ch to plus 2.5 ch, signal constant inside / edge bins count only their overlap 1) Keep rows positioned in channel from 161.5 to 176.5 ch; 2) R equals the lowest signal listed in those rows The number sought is 3.318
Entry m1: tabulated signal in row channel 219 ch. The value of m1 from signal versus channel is 3.014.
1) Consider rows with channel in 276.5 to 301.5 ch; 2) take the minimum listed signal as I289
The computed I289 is 2.773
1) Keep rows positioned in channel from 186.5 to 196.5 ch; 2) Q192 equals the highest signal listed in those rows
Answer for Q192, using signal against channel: 3.297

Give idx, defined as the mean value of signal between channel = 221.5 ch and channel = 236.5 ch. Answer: 3.21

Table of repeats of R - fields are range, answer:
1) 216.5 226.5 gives 3.013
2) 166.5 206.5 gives 3.289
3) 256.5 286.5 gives 2.91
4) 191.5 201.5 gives 3.297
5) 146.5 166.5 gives 3.469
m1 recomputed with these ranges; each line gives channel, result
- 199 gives 3.338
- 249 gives 3.312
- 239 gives 3.499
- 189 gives 3.294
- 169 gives 3.318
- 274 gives 3.749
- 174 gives 3.359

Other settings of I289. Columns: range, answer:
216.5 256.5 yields 3.008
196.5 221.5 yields 3.014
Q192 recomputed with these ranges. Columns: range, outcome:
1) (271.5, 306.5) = 3.749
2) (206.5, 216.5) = 3.295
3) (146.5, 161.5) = 3.844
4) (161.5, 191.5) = 3.469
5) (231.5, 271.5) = 3.532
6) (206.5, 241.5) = 3.499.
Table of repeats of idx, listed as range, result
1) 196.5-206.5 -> 3.33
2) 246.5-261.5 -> 3.08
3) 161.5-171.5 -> 3.39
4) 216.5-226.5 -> 3.01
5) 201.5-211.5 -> 3.31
